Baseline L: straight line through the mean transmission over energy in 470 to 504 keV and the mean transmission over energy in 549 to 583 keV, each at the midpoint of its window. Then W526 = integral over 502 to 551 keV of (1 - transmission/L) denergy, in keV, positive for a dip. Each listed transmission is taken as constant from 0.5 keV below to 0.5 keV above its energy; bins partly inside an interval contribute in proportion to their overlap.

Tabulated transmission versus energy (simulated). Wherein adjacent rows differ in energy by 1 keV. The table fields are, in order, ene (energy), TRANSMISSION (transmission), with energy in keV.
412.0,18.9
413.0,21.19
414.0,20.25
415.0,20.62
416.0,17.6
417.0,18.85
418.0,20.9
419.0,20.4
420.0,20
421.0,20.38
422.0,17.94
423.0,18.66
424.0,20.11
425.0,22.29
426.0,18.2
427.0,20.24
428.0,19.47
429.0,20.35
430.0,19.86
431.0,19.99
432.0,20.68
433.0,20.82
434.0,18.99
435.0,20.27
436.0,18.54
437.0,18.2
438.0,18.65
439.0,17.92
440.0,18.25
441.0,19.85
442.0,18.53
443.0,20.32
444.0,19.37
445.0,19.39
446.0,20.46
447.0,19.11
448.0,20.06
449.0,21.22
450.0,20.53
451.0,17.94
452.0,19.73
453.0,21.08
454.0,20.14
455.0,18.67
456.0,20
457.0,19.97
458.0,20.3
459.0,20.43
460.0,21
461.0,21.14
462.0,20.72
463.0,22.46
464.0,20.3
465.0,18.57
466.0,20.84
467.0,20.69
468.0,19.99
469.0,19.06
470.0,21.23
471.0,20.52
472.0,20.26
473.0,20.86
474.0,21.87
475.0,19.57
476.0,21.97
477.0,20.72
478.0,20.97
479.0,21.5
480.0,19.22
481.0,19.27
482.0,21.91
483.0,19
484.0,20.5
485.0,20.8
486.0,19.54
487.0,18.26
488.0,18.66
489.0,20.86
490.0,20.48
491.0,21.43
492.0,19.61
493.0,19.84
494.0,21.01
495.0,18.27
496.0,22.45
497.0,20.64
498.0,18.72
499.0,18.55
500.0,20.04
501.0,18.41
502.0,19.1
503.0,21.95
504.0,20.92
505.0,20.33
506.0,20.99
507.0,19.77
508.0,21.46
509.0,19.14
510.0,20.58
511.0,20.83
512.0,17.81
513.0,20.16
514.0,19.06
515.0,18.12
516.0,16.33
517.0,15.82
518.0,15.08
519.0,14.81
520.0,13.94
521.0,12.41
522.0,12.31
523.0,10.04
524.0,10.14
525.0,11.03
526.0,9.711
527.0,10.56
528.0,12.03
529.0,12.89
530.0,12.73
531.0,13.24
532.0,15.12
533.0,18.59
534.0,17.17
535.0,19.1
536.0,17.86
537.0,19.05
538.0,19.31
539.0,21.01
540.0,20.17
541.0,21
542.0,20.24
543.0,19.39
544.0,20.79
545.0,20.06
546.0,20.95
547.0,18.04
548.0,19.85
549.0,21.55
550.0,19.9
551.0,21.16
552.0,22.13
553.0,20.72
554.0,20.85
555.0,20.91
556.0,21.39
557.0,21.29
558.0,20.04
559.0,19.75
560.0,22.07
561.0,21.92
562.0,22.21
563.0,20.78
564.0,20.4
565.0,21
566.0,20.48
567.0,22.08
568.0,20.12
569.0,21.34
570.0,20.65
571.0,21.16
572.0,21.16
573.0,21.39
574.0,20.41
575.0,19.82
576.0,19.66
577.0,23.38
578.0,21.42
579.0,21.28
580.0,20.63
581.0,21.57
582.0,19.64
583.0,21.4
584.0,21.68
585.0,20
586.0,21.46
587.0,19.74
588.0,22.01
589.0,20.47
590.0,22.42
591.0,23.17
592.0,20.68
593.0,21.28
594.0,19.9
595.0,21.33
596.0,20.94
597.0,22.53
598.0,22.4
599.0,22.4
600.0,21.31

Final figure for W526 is 7.6 keV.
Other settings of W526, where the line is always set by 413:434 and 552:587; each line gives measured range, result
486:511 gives 0.48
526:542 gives 3.23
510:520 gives 1.48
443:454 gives 0.09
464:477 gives -0.13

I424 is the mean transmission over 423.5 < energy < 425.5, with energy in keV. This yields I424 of 21.2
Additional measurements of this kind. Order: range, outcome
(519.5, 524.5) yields 11.8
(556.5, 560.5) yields 20.8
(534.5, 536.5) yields 18.5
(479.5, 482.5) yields 20.1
